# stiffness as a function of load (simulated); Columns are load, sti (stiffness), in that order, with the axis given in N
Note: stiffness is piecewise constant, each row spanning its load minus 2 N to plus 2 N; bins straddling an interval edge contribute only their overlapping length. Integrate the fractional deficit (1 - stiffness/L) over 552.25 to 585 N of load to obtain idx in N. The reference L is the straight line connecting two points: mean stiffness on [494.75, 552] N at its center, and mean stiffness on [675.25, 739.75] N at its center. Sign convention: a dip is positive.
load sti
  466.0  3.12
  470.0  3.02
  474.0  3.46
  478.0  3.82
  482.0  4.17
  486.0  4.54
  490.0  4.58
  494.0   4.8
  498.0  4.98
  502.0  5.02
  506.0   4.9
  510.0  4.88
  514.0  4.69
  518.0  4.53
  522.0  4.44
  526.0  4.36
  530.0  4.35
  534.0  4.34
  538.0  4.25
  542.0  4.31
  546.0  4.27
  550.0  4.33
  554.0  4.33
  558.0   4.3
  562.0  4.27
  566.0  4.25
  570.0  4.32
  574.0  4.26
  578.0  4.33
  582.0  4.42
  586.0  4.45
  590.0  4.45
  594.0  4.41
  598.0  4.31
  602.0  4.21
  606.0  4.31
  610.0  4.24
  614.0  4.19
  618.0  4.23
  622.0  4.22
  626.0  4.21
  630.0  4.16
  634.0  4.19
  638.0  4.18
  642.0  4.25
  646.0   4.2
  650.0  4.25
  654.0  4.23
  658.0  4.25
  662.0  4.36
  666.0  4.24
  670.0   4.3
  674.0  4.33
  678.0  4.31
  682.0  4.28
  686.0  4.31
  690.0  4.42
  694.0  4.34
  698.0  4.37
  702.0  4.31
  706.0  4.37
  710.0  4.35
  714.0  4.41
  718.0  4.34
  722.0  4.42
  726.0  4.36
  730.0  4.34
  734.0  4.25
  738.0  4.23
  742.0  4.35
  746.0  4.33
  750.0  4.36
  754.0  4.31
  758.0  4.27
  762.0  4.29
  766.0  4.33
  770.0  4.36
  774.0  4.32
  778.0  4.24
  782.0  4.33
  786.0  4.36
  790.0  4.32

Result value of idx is 1.3 N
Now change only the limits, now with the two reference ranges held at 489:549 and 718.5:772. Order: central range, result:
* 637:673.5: 1.38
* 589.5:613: 0.92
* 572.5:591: 0.51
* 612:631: 1.10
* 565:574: 0.47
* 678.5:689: 0.20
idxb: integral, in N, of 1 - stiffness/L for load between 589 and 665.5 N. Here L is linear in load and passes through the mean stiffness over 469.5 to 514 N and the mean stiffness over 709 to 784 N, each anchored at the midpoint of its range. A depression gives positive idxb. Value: 2.20 N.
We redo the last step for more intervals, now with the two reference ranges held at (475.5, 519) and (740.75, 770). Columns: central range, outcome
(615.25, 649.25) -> 2.0 N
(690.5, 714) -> 0.1 N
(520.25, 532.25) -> 0.5 N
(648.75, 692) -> 1.2 N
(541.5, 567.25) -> 1.5 N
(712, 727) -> -0.1 N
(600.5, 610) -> 0.5 N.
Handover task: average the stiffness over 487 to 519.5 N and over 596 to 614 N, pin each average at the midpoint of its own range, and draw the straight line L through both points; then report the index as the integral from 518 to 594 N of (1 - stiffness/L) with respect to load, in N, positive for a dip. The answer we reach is 2.9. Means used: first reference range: 4.79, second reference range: 4.26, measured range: 4.34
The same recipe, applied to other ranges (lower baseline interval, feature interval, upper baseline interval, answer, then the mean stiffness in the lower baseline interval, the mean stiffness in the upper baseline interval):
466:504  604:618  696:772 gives 0.1 N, 4.21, 4.33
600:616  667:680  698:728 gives 0.0 N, 4.24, 4.37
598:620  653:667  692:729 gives 0.1 N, 4.24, 4.36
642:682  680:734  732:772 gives -0.8 N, 4.27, 4.31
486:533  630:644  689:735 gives 0.9 N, 4.67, 4.36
